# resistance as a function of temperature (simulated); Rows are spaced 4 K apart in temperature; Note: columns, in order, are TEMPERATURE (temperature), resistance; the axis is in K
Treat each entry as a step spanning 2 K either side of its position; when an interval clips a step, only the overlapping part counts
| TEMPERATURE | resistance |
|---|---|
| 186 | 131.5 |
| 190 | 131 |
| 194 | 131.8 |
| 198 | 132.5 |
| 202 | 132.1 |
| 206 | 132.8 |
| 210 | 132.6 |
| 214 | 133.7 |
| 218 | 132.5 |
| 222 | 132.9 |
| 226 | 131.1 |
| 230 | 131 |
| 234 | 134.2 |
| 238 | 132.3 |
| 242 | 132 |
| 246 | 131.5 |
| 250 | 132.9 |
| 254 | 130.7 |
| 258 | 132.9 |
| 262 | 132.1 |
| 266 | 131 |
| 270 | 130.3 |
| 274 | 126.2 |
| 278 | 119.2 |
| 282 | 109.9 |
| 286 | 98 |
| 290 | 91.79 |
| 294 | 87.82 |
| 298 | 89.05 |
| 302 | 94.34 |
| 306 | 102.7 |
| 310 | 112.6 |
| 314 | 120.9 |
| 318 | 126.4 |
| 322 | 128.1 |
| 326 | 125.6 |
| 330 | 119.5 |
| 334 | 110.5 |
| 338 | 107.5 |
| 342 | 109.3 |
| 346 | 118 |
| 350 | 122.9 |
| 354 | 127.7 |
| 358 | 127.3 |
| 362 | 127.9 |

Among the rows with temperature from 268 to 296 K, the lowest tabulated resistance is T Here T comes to 87.82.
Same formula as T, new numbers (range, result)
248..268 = 130.7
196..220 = 132.1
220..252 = 131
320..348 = 107.5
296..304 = 89.05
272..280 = 119.2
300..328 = 94.34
